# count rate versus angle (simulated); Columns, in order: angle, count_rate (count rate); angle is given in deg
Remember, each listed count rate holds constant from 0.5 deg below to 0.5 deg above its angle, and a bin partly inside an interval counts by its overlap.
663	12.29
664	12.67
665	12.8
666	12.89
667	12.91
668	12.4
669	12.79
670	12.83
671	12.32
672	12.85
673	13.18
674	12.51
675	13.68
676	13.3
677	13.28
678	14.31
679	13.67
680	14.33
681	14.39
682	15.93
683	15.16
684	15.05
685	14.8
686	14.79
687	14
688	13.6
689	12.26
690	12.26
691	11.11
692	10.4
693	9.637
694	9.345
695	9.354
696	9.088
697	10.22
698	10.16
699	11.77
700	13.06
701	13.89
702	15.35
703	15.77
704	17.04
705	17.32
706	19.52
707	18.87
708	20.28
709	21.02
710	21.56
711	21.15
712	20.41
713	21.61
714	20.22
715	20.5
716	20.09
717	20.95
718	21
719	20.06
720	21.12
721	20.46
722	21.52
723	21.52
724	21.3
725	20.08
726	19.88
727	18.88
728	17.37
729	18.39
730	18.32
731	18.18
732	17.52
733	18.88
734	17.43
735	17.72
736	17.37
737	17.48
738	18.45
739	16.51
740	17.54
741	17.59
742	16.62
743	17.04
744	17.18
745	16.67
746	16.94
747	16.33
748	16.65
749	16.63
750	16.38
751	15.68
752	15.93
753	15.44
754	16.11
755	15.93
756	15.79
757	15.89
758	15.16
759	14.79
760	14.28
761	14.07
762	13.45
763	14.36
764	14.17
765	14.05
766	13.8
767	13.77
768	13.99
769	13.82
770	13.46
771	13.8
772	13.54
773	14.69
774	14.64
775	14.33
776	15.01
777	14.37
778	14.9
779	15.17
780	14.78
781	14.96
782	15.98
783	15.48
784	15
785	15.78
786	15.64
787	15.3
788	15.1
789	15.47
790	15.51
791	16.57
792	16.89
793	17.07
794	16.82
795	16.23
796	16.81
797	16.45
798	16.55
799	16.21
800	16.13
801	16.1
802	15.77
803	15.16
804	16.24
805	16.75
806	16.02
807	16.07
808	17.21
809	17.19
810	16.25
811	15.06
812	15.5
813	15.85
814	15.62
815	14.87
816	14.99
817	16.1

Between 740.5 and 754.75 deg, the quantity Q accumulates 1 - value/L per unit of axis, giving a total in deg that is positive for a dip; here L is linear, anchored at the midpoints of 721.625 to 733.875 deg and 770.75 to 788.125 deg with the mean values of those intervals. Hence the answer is 0.9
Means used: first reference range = 19.2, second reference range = 14.9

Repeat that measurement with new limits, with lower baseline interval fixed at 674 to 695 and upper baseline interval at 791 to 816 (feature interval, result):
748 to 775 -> 0.6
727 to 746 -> -4.1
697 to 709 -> -1.8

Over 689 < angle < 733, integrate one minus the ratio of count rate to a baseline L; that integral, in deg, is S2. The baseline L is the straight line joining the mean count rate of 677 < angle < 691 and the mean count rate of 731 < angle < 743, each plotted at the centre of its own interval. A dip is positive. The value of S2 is -3.19 deg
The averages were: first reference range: 14.1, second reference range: 17.6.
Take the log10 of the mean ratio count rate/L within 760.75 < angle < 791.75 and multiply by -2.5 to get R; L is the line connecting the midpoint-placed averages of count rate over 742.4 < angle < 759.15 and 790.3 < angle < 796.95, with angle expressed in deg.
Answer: 0.12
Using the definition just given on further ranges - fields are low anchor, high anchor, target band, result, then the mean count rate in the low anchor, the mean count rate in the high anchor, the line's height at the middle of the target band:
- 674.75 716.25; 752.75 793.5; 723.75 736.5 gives -0.23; 15.1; 14.9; 15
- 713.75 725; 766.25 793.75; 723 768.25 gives 0.10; 20.8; 15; 18.3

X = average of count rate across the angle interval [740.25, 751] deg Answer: 16.8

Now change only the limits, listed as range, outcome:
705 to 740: 19.5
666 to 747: 16.2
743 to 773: 15.1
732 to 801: 15.7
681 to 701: 12.3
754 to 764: 14.9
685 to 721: 16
